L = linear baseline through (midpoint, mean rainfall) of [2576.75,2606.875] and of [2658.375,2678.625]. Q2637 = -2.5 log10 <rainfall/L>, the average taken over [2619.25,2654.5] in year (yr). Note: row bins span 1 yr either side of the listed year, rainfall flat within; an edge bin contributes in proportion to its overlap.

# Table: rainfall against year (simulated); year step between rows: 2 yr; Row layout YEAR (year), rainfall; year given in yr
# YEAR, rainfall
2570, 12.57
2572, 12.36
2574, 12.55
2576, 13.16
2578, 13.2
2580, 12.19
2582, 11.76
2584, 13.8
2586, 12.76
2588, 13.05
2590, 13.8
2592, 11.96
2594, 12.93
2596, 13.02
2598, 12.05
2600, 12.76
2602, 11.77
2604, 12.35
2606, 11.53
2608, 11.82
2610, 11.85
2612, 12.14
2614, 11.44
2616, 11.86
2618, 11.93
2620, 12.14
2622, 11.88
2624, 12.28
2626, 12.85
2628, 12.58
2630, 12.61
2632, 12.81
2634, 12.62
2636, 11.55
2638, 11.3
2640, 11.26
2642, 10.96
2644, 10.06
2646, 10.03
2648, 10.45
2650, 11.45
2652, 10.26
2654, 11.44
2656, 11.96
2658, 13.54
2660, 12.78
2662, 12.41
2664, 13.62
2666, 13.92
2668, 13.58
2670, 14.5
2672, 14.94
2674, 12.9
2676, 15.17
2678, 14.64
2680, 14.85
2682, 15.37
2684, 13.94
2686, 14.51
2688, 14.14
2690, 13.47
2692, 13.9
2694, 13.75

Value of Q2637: 0.15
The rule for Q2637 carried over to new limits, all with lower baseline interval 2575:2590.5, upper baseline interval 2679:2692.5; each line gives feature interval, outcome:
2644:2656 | 0.272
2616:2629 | 0.104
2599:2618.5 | 0.116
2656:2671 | 0.052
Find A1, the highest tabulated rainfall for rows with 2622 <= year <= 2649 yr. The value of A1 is 12.85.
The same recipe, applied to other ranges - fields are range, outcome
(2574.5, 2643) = 13.8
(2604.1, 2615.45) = 12.14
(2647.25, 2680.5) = 15.17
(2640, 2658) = 13.54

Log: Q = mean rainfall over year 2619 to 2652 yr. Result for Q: 11.6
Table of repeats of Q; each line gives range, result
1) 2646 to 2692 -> 13.3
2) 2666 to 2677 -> 14.2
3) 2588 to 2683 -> 12.5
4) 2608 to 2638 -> 12.1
